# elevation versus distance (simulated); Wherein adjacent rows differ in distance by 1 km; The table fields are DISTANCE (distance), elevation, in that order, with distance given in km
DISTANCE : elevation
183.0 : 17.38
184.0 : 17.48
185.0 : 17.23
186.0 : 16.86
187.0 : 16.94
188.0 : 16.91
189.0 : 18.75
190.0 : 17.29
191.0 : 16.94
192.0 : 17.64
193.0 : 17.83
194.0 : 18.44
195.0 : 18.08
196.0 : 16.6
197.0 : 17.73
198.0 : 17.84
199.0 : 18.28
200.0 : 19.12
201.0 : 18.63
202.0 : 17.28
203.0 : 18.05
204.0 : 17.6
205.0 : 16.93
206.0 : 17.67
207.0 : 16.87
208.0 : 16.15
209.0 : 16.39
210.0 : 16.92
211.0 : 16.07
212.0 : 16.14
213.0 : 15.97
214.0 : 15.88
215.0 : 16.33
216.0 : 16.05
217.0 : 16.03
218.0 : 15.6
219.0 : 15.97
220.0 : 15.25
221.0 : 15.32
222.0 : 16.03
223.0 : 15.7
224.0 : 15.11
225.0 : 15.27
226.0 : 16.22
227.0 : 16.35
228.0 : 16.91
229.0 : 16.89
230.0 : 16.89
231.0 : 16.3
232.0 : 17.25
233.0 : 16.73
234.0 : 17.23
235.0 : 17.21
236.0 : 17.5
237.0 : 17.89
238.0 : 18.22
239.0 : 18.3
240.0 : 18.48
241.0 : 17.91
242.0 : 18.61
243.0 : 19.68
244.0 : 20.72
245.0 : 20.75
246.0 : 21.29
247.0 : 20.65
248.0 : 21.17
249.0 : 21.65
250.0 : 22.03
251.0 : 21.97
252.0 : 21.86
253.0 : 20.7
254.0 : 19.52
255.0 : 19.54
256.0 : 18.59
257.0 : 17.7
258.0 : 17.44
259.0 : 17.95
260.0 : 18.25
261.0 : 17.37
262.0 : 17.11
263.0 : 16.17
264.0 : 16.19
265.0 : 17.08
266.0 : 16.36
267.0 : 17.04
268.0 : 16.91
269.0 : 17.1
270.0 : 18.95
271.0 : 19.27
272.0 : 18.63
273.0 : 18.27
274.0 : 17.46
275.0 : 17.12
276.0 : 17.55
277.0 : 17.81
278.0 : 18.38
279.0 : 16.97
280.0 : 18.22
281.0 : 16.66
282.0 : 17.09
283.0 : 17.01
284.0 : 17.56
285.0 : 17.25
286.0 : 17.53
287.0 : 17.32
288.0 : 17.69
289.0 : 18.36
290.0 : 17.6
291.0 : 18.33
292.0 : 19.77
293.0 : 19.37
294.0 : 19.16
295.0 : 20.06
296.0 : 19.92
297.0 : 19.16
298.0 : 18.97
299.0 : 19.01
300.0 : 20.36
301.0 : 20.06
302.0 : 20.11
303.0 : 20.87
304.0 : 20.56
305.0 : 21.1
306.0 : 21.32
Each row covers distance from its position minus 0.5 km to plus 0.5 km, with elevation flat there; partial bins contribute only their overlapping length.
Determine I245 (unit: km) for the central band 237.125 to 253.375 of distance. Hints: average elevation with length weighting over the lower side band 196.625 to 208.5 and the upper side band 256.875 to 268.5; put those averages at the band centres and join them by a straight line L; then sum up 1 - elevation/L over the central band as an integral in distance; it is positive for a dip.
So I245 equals -2.7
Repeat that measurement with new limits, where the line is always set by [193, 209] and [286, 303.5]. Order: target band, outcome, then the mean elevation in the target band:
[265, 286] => 1.4 km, 17.6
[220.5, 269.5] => 0.8 km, 18.1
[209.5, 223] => 1.5 km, 16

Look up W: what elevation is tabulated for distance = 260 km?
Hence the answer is 18.25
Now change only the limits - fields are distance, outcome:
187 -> 16.94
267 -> 17.04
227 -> 16.35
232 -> 17.25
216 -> 16.05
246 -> 21.29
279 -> 16.97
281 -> 16.66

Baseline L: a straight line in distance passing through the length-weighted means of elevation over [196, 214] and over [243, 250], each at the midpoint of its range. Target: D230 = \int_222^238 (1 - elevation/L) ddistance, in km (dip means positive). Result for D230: 2.3 km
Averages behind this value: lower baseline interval 17.2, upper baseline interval 21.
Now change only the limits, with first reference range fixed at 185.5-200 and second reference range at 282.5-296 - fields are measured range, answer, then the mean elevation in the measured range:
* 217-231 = 1.5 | 16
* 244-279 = -1.2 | 18.7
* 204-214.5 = 0.7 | 16.6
